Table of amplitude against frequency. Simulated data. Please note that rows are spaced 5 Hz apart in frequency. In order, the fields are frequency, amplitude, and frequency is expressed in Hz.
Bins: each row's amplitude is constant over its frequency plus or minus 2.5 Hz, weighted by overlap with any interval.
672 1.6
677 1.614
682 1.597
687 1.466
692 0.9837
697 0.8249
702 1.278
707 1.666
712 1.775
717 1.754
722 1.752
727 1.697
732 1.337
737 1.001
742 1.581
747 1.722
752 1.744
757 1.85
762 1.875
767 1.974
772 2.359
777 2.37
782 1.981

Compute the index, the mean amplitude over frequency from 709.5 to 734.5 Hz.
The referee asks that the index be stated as 1.66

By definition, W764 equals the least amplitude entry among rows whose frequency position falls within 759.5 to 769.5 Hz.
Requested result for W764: 1.875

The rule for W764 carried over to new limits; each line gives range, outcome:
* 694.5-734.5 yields 0.8249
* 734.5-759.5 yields 1.001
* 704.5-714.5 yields 1.666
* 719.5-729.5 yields 1.697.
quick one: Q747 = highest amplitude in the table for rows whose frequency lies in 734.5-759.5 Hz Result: 1.85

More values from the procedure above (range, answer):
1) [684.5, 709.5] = 1.666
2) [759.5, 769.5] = 1.974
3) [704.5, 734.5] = 1.775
